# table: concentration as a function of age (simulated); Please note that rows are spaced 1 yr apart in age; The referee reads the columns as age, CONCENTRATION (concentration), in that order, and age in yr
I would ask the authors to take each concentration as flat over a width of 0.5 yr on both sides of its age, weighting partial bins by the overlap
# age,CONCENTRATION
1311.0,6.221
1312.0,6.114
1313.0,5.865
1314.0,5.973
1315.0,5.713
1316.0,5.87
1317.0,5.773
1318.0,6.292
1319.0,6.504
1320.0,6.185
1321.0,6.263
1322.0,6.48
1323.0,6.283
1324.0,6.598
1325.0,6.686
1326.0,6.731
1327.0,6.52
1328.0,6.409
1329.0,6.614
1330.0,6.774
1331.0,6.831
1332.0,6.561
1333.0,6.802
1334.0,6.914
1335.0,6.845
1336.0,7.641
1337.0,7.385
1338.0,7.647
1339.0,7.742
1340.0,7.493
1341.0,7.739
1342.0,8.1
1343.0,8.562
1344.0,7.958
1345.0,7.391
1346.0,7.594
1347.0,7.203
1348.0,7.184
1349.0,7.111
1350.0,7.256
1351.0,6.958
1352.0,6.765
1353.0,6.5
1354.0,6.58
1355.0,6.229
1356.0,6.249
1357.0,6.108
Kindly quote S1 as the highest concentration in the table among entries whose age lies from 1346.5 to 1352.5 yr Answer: 7.256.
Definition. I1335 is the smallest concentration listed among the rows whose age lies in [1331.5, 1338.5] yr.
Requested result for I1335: 6.561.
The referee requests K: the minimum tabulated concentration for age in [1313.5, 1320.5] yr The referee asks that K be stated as 5.713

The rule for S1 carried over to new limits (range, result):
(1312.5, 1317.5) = 5.973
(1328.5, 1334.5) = 6.914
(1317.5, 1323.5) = 6.504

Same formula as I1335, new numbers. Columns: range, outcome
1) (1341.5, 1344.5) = 7.958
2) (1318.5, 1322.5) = 6.185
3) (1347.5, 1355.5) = 6.229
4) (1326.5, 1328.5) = 6.409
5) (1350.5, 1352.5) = 6.765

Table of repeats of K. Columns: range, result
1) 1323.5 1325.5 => 6.598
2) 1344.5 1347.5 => 7.203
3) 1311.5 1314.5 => 5.865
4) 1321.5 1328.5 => 6.283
